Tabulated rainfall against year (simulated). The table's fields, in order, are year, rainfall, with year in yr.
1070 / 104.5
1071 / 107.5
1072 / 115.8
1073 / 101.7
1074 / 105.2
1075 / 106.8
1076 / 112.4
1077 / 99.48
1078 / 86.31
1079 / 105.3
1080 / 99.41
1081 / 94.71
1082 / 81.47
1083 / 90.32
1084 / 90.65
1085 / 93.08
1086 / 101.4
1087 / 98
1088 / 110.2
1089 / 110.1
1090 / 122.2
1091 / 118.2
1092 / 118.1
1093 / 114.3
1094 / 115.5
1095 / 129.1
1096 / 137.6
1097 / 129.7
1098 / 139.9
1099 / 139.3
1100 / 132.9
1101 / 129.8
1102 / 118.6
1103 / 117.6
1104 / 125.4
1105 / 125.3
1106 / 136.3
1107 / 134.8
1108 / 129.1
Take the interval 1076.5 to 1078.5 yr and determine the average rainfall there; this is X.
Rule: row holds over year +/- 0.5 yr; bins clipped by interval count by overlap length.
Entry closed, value 92.9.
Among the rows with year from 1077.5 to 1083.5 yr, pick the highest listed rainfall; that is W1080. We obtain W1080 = 105.3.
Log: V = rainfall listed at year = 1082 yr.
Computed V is 81.47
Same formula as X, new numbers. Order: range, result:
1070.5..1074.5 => 108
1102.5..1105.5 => 123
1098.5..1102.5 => 130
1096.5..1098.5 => 135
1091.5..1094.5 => 116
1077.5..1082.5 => 93.4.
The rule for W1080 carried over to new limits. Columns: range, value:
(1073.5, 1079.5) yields 112.4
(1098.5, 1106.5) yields 139.3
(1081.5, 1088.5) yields 110.2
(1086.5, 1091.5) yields 122.2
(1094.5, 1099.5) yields 139.9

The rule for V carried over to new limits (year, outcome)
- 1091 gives 118.2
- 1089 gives 110.1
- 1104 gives 125.4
